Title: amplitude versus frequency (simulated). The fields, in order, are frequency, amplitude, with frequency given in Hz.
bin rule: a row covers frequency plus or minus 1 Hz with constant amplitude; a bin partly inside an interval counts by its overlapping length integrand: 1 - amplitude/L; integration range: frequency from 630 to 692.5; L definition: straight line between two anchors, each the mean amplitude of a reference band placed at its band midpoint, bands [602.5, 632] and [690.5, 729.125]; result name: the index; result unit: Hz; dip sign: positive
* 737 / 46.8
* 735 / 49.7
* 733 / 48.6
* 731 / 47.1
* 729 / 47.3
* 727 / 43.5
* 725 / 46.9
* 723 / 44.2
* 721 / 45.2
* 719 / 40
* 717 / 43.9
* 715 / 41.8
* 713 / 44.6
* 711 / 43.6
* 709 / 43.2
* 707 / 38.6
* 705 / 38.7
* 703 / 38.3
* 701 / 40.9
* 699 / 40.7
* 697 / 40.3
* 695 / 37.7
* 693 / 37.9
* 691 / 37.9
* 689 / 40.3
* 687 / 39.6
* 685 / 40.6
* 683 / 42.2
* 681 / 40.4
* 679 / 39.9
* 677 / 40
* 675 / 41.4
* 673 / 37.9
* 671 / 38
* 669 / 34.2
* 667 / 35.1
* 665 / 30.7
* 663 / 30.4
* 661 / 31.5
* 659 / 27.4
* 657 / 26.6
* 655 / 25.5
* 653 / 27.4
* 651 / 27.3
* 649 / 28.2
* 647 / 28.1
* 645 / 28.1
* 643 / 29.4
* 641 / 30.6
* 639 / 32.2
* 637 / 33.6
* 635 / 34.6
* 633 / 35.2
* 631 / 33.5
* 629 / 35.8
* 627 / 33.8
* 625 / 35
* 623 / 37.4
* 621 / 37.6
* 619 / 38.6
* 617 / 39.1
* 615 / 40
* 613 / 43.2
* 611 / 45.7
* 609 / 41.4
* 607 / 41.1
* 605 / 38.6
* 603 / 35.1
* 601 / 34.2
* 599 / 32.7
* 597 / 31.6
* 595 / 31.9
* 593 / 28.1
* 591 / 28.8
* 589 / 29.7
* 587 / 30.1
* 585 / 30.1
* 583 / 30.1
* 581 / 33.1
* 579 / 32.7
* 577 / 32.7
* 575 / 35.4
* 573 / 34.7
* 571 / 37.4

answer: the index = 9.7 Hz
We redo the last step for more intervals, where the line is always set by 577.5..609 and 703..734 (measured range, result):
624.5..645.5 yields 2.0 Hz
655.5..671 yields 3.1 Hz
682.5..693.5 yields 0.3 Hz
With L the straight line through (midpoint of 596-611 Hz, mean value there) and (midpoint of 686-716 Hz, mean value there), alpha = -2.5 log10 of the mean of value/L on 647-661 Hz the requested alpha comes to 0.37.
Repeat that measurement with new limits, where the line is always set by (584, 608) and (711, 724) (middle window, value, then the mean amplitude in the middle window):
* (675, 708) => 0.036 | 39.7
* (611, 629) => -0.109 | 38.4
